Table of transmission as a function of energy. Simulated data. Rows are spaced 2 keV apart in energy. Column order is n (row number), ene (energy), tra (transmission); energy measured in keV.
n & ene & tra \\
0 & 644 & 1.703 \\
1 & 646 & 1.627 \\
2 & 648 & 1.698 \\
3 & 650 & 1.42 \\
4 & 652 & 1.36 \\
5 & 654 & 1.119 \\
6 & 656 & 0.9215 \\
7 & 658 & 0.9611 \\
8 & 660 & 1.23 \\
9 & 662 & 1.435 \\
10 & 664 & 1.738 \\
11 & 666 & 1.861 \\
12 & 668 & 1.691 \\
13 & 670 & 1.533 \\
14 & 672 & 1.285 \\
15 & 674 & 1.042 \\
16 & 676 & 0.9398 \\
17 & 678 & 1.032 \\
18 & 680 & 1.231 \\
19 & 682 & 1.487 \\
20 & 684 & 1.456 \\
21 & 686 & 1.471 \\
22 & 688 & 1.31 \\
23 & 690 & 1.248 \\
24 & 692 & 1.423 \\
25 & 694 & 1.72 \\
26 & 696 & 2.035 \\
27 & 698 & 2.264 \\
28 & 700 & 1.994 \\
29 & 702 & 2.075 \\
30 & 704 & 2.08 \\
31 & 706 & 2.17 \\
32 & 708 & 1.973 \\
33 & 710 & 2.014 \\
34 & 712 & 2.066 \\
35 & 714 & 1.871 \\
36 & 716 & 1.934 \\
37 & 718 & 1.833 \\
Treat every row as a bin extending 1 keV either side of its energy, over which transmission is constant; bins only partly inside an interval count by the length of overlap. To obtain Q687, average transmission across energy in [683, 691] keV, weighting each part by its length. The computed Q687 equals 1.37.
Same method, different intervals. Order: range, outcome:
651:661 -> 1.12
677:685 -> 1.3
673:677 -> 0.991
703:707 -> 2.12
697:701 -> 2.13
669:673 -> 1.41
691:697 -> 1.73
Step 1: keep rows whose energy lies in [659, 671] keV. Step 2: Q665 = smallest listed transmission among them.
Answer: 1.23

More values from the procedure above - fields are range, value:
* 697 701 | 1.994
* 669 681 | 0.9398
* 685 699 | 1.248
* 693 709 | 1.72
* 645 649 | 1.627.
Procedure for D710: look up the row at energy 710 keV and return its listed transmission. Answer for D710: 2.014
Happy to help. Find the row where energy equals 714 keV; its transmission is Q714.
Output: 1.871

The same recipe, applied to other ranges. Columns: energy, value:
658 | 0.9611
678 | 1.032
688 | 1.31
